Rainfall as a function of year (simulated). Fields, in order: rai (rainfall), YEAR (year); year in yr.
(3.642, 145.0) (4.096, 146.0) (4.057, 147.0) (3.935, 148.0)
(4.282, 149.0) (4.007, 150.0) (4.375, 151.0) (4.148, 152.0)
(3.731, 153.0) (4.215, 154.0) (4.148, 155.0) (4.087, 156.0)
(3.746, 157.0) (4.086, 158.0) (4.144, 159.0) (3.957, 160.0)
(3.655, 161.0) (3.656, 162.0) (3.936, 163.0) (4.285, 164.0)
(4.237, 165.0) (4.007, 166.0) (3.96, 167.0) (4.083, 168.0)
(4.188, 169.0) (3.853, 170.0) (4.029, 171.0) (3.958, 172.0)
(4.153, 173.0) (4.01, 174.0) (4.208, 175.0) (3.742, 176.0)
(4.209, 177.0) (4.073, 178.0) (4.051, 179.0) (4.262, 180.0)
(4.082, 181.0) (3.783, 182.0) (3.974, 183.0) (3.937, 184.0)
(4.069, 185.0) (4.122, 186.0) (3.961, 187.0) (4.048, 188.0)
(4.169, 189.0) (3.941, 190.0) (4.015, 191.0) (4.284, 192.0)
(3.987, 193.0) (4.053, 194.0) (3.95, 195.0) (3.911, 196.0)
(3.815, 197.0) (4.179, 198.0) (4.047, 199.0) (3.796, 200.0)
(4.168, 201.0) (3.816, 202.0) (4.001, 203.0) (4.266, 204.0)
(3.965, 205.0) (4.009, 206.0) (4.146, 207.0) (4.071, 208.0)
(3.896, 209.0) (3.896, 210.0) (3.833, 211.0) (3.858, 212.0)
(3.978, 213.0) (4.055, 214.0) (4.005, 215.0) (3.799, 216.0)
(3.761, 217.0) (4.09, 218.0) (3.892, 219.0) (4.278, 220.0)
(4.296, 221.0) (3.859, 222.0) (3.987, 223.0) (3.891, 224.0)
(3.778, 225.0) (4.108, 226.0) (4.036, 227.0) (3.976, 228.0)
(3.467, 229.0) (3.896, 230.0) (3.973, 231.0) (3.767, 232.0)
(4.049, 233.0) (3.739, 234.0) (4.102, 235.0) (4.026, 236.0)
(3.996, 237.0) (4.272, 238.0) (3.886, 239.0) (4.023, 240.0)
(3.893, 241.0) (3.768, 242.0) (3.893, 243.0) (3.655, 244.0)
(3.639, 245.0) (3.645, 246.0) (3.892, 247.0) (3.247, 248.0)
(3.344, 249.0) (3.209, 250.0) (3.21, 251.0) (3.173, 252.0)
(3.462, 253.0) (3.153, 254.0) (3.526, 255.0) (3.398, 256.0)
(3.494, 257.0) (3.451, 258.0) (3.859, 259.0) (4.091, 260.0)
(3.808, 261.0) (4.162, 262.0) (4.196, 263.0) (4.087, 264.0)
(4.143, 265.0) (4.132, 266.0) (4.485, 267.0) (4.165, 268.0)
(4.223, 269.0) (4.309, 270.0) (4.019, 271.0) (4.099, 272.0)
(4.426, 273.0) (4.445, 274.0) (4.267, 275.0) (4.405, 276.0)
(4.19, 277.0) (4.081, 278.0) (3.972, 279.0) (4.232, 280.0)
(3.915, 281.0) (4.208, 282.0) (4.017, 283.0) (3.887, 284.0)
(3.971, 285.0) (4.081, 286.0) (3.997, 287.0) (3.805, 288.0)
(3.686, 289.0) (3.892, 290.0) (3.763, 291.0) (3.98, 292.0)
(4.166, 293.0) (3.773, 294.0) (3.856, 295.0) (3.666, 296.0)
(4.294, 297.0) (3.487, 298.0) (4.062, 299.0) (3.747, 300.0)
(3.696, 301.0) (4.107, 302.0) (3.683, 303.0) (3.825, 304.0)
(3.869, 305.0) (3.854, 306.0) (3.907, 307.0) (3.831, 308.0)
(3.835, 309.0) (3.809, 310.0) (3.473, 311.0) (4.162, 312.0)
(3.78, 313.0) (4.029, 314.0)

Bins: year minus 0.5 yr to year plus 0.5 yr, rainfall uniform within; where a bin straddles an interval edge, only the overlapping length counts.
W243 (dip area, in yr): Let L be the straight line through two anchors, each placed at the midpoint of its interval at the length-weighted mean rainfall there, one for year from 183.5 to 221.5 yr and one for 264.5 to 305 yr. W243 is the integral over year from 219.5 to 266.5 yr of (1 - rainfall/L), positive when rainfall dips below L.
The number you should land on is 2.5 yr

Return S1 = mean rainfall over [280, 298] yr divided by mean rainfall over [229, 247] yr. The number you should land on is 1.01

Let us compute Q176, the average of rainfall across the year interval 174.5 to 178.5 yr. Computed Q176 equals 4.06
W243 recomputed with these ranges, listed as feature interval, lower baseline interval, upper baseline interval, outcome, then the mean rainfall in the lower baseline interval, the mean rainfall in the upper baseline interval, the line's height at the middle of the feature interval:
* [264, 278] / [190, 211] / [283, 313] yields -1.2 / 4.01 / 3.87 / 3.91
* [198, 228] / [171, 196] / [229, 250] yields -0.5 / 4.04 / 3.81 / 3.92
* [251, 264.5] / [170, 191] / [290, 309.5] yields 0.9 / 4.03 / 3.86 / 3.92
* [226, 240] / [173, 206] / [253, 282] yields 0.3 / 4.03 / 4.02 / 4.02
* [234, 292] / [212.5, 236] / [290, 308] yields 0.1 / 3.95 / 3.87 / 3.91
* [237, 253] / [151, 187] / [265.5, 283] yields 1.9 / 4.03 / 4.2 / 4.16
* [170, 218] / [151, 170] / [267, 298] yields 0.3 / 4.02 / 4.06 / 4.03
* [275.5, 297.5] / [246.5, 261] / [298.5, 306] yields -1.5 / 3.48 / 3.86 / 3.73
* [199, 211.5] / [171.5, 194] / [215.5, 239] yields 0.0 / 4.05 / 3.96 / 4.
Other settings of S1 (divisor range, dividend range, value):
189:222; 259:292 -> 1.02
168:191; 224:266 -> 0.93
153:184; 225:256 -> 0.93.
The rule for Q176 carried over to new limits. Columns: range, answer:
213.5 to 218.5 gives 3.94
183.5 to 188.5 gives 4.03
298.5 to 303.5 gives 3.86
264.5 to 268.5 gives 4.23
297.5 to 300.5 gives 3.77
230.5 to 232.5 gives 3.87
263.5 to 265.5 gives 4.12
